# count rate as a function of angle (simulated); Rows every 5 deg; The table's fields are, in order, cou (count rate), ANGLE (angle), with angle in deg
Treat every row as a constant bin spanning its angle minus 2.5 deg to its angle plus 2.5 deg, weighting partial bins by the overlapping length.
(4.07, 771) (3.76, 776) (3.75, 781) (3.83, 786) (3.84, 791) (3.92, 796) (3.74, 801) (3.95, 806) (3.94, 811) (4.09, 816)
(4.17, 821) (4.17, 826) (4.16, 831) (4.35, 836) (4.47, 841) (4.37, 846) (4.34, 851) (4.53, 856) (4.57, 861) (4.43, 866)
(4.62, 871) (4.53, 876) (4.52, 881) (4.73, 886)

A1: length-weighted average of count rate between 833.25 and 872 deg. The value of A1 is 4.45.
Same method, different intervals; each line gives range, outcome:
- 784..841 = 4.04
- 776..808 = 3.83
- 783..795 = 3.84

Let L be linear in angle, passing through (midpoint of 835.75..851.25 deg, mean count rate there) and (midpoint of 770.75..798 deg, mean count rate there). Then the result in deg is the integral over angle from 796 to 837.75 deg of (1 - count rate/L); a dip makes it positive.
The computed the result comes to 0.9 deg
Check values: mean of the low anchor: 3.84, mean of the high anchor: 4.39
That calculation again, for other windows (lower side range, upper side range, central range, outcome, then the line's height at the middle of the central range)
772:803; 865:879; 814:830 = -0.13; 4.11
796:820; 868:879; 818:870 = -0.92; 4.29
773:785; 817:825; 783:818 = 0.65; 3.97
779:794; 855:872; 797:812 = 0.40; 3.98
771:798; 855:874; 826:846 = -0.10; 4.29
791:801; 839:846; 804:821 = 0.17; 4.06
